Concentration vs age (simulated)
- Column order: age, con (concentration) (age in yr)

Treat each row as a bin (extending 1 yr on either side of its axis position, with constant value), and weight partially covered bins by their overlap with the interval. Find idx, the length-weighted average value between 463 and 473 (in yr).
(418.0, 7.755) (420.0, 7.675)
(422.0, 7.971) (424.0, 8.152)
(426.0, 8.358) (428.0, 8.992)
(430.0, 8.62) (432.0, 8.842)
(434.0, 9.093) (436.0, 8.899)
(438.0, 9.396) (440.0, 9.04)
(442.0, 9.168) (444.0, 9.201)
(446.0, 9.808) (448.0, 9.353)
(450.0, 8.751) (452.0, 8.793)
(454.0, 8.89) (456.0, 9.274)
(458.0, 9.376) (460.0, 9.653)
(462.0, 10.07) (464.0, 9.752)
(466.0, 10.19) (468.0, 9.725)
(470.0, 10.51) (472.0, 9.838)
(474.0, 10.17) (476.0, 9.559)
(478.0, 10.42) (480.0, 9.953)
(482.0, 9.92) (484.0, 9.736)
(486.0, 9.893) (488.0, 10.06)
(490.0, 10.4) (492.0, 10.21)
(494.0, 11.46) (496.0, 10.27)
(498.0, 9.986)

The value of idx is 10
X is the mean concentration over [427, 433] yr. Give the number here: 8.82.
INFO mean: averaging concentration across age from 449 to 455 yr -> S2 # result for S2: 8.81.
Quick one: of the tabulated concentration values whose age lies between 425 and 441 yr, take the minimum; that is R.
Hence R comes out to 8.358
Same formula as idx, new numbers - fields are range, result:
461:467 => 10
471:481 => 9.99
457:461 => 9.51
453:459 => 9.18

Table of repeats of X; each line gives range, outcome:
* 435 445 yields 9.14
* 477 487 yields 9.98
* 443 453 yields 9.18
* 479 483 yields 9.94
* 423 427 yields 8.25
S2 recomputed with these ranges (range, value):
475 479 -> 9.99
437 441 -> 9.22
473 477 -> 9.86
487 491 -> 10.2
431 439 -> 9.06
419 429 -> 8.23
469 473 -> 10.2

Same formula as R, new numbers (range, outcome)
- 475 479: 9.559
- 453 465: 8.89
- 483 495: 9.736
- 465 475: 9.725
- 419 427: 7.675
